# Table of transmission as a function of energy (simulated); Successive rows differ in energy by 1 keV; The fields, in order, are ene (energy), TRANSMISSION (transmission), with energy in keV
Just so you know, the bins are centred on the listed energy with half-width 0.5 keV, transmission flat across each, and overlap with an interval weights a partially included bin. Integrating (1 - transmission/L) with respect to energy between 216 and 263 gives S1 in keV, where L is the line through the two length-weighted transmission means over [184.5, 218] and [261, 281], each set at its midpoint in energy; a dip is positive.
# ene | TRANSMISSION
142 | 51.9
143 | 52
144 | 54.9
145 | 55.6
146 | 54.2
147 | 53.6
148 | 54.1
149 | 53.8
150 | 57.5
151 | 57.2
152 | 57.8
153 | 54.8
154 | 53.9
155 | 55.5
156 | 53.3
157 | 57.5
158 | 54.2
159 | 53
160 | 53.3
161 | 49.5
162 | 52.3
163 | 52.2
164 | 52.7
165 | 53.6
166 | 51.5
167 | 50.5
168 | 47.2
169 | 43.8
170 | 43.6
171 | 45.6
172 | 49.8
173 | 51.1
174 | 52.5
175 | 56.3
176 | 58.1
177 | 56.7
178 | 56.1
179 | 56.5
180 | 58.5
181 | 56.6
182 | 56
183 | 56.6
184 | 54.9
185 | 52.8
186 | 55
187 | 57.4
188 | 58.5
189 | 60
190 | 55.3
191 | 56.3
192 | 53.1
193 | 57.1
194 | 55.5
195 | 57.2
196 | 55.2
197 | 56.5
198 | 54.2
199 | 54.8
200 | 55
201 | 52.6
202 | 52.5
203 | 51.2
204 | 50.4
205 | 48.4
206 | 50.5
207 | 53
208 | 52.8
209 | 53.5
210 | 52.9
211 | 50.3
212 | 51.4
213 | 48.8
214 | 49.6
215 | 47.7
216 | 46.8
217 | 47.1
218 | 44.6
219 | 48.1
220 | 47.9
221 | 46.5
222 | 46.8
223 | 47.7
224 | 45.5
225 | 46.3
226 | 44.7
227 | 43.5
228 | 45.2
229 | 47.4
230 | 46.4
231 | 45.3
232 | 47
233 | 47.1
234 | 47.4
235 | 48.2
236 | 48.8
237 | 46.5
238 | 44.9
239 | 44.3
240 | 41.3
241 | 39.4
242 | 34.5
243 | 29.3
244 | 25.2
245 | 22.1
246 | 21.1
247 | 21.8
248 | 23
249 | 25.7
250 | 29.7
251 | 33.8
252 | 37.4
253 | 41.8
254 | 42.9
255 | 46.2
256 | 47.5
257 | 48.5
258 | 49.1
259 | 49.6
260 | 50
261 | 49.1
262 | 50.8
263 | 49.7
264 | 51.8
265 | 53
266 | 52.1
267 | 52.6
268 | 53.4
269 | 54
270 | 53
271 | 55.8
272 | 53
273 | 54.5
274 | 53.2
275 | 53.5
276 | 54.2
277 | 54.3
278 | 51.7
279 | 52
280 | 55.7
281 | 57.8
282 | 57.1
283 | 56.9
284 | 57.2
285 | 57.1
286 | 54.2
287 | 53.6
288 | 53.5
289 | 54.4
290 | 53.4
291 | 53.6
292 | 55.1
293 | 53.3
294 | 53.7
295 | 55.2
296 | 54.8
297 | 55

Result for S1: 9.8 keV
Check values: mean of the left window 53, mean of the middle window 42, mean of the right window 53.1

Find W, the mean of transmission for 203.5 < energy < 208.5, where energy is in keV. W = 51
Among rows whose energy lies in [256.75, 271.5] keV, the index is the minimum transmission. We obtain 48.5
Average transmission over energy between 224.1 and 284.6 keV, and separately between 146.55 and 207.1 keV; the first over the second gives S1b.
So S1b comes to 0.85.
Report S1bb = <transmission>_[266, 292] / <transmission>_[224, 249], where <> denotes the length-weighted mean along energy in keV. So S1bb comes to 1.38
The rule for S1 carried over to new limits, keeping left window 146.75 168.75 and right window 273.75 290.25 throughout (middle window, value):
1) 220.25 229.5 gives 1.39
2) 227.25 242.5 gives 2.63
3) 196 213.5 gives 0.51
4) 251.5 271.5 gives 1.88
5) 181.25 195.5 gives -0.62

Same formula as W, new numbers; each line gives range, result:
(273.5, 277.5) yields 53.8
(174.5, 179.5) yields 56.7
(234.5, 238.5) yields 47.1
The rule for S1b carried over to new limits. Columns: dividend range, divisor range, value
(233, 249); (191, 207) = 0.67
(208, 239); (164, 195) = 0.88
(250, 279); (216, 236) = 1.07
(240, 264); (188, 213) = 0.71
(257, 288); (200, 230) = 1.09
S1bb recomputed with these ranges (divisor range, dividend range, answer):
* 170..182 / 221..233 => 0.85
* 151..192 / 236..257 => 0.66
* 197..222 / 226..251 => 0.76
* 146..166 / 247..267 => 0.80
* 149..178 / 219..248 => 0.78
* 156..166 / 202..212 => 0.97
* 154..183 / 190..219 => 0.99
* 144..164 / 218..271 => 0.80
